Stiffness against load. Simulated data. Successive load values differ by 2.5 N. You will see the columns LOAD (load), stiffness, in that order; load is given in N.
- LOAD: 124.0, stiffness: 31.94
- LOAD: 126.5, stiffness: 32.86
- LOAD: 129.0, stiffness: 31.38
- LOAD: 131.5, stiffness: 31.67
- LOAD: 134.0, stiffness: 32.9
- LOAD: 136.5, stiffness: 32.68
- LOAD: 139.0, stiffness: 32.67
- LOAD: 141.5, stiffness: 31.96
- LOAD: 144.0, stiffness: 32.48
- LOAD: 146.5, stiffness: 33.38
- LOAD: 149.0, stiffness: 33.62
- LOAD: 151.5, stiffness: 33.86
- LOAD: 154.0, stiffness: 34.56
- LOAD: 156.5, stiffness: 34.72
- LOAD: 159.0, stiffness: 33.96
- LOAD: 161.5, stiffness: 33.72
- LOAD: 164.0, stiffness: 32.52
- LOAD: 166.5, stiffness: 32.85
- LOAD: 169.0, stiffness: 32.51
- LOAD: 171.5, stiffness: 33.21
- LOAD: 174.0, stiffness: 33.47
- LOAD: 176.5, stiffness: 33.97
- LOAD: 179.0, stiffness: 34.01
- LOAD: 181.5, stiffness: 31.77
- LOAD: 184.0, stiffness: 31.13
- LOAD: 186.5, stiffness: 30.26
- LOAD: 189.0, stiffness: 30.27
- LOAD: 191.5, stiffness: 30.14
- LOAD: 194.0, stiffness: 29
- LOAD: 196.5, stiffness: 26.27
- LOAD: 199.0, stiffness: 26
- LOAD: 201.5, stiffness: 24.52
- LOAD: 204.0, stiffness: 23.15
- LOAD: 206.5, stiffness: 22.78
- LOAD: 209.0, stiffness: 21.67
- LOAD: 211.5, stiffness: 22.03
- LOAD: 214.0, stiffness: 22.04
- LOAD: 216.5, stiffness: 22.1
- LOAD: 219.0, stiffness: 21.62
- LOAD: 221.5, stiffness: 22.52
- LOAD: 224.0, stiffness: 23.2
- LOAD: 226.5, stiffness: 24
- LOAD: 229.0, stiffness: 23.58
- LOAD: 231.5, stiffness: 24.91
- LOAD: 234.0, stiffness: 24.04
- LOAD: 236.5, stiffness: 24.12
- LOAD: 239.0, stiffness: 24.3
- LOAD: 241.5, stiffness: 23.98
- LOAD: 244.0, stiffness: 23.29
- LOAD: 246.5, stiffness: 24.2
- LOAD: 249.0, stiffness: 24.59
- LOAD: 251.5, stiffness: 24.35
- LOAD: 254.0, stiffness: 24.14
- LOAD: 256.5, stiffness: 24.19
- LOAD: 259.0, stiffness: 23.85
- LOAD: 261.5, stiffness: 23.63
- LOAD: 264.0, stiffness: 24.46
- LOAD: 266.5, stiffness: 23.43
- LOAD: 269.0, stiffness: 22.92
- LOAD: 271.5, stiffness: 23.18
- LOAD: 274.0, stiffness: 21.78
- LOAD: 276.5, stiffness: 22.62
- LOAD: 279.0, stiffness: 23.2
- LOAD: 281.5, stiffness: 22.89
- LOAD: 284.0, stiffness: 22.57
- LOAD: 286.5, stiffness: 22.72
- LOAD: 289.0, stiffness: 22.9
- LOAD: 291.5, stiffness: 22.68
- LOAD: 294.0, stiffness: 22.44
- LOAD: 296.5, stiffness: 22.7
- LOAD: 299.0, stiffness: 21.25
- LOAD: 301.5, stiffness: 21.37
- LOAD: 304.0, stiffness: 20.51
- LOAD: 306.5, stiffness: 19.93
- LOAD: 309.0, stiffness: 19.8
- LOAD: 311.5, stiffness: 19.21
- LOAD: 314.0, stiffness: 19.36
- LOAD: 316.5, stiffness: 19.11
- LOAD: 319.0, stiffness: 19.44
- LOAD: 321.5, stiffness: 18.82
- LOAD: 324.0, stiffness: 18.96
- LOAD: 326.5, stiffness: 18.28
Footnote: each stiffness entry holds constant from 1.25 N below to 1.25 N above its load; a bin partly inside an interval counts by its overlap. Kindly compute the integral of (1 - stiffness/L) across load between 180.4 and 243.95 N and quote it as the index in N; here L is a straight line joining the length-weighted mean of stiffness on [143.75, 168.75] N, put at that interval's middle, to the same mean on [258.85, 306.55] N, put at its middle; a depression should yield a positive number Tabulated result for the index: 8.0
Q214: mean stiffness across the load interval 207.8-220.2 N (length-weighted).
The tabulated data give 21.9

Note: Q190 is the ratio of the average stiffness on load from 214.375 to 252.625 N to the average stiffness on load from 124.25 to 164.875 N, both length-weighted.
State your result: 0.7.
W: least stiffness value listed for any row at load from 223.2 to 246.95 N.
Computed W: 23.2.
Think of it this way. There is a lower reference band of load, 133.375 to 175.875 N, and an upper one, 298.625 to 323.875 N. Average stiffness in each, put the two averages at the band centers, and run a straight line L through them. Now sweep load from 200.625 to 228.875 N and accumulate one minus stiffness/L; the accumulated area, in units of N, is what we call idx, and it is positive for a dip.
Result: 5.4 N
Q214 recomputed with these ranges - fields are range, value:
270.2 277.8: 22.5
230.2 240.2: 24.3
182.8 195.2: 30.2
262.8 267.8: 23.9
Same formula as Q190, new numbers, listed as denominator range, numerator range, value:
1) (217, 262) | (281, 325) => 0.88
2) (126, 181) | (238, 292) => 0.71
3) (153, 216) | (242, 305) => 0.78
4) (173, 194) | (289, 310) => 0.68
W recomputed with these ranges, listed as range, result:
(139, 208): 22.78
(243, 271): 22.92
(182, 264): 21.62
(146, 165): 32.52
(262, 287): 21.78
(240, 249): 23.29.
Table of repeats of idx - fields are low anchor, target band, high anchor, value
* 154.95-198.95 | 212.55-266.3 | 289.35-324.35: 5.4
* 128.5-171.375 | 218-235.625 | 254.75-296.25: 2.3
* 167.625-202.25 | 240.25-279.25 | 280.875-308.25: 1.6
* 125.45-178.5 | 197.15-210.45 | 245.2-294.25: 2.4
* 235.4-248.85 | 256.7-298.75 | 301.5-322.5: -2.3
